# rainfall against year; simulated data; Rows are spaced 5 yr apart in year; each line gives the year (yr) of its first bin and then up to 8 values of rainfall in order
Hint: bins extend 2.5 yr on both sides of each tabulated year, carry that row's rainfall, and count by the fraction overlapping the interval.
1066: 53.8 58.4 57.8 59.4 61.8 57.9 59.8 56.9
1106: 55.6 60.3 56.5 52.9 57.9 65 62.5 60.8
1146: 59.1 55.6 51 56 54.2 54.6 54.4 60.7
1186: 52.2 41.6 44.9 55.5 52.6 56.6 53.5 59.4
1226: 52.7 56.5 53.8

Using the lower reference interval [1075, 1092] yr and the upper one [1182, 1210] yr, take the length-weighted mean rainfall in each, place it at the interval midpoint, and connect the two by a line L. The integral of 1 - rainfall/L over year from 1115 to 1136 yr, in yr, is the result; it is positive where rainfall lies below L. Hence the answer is -1.0 yr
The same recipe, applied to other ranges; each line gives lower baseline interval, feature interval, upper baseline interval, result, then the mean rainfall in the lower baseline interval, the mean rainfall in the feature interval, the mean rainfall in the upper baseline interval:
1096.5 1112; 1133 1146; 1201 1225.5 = -1.01 yr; 57.6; 61.3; 55.3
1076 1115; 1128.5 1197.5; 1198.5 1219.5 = 1.31 yr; 58.7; 55.3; 54.8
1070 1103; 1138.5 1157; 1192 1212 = -0.75 yr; 58.9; 57.1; 51.3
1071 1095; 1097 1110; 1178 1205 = 0.12 yr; 59.2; 57.1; 51.1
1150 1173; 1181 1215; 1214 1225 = 2.42 yr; 54.2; 51.4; 56.1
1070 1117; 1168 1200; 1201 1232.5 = 2.54 yr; 58.5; 51.6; 55.2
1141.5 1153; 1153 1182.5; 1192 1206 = -0.18 yr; 58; 55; 49.7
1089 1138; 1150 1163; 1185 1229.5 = 0.38 yr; 58.5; 54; 52.2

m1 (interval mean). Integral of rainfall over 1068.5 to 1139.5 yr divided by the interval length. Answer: 58.8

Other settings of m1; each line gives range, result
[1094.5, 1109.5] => 57.5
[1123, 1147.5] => 61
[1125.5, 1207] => 55.2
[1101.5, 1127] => 56.6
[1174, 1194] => 52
